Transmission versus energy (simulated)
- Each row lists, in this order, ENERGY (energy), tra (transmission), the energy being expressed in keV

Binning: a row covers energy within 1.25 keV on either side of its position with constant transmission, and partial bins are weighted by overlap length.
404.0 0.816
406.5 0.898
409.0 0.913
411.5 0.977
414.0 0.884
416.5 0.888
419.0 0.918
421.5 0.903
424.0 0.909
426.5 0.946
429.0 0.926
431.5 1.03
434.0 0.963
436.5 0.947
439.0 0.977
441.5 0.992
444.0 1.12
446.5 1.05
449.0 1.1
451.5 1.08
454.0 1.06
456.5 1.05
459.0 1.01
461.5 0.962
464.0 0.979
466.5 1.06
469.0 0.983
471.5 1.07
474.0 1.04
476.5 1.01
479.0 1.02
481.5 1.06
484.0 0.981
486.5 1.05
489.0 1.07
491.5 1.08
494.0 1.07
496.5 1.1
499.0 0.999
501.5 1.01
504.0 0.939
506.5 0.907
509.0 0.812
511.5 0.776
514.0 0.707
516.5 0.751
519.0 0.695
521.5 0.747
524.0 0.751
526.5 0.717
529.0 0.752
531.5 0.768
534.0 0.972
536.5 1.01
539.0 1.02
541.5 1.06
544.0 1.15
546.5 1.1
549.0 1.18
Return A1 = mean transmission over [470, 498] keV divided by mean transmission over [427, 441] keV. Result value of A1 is 1.08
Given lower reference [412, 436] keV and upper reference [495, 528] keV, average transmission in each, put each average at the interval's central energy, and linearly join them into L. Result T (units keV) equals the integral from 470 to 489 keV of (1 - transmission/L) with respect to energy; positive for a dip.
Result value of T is -3.50 keV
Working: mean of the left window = 0.932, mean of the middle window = 1.03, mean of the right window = 0.84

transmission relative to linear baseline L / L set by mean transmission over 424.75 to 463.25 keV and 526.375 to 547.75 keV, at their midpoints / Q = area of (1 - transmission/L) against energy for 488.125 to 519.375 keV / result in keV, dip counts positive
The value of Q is 1.9 keV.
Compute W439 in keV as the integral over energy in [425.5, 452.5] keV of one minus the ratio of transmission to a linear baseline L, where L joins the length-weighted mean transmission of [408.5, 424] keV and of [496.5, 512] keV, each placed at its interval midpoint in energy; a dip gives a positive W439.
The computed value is -2.8 keV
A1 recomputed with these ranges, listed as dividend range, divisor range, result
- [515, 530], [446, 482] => 0.71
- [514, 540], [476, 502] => 0.78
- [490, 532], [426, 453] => 0.85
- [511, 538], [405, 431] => 0.86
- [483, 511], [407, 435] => 1.07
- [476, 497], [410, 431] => 1.14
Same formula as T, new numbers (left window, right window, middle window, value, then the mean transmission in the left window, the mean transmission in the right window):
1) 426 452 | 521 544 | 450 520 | -1.9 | 1.01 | 0.886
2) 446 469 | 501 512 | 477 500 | -2.6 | 1.04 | 0.888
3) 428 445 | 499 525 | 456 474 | -1.7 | 0.993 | 0.819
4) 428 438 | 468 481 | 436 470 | -1.1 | 0.968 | 1.03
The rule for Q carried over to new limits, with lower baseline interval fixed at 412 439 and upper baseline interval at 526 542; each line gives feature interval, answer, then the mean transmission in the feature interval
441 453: -1.9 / 1.07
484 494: -1.5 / 1.06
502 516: 1.2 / 0.834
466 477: -1.3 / 1.03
